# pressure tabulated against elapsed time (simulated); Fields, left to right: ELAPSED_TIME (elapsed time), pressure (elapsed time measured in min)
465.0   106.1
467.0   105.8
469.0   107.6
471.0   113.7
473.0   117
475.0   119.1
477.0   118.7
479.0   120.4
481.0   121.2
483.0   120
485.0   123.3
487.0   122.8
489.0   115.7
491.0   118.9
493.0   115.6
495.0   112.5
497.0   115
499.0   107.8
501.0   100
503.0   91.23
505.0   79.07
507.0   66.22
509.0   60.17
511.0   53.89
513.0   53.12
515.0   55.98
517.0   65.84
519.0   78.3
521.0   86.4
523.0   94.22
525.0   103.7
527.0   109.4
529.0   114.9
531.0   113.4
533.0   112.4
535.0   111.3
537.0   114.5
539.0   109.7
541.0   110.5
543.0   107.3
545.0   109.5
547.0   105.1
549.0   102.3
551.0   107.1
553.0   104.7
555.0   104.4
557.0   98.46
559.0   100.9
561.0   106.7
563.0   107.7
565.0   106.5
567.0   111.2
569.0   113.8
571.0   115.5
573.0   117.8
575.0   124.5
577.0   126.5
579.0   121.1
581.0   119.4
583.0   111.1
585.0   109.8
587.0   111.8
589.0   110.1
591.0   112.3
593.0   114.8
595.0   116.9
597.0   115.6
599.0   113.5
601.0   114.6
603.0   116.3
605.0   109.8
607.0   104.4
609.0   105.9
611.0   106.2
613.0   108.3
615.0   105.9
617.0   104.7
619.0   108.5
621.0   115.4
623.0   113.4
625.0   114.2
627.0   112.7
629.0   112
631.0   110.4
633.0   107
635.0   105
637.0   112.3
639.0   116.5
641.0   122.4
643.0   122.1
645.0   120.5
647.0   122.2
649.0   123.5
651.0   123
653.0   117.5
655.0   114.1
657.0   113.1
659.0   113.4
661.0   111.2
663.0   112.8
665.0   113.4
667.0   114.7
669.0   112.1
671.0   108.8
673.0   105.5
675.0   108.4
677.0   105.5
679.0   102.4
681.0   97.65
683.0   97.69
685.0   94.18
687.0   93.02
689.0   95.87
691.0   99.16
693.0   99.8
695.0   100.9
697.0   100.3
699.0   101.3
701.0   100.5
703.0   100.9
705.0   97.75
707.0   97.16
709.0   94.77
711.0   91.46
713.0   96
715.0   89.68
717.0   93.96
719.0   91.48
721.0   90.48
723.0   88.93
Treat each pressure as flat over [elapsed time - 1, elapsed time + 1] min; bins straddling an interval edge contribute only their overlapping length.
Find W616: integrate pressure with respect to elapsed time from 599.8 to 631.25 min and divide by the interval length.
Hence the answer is 110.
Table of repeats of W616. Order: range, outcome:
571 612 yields 114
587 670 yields 113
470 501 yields 117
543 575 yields 108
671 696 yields 100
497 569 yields 96.6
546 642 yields 111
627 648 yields 115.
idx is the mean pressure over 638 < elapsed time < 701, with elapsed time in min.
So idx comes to 109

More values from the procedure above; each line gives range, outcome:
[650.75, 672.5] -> 114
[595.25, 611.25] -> 111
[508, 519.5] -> 60.5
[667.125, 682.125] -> 106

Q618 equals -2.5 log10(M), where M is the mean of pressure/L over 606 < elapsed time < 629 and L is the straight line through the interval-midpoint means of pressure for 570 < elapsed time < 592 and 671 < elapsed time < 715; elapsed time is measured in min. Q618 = 0.01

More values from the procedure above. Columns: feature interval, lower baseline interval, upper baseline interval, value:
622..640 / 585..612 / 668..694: -0.04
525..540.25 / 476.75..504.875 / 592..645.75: 0.01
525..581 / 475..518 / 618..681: -0.07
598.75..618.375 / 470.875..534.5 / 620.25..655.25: 0.04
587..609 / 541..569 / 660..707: -0.07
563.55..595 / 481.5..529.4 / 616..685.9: -0.12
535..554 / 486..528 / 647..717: -0.15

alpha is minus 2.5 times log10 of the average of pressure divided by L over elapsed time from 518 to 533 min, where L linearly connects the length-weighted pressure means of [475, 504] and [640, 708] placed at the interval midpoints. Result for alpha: 0.13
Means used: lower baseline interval 115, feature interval 101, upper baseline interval 108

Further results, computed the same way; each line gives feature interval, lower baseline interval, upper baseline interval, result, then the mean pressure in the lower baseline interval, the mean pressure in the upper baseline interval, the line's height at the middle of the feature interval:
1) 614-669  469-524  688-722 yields -0.18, 98.2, 96.6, 97.1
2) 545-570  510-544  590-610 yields -0.05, 93.8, 112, 102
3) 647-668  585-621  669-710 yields -0.12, 111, 100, 104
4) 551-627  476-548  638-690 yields -0.06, 101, 111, 106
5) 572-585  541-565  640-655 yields -0.09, 105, 121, 110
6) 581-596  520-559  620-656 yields -0.02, 106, 116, 111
